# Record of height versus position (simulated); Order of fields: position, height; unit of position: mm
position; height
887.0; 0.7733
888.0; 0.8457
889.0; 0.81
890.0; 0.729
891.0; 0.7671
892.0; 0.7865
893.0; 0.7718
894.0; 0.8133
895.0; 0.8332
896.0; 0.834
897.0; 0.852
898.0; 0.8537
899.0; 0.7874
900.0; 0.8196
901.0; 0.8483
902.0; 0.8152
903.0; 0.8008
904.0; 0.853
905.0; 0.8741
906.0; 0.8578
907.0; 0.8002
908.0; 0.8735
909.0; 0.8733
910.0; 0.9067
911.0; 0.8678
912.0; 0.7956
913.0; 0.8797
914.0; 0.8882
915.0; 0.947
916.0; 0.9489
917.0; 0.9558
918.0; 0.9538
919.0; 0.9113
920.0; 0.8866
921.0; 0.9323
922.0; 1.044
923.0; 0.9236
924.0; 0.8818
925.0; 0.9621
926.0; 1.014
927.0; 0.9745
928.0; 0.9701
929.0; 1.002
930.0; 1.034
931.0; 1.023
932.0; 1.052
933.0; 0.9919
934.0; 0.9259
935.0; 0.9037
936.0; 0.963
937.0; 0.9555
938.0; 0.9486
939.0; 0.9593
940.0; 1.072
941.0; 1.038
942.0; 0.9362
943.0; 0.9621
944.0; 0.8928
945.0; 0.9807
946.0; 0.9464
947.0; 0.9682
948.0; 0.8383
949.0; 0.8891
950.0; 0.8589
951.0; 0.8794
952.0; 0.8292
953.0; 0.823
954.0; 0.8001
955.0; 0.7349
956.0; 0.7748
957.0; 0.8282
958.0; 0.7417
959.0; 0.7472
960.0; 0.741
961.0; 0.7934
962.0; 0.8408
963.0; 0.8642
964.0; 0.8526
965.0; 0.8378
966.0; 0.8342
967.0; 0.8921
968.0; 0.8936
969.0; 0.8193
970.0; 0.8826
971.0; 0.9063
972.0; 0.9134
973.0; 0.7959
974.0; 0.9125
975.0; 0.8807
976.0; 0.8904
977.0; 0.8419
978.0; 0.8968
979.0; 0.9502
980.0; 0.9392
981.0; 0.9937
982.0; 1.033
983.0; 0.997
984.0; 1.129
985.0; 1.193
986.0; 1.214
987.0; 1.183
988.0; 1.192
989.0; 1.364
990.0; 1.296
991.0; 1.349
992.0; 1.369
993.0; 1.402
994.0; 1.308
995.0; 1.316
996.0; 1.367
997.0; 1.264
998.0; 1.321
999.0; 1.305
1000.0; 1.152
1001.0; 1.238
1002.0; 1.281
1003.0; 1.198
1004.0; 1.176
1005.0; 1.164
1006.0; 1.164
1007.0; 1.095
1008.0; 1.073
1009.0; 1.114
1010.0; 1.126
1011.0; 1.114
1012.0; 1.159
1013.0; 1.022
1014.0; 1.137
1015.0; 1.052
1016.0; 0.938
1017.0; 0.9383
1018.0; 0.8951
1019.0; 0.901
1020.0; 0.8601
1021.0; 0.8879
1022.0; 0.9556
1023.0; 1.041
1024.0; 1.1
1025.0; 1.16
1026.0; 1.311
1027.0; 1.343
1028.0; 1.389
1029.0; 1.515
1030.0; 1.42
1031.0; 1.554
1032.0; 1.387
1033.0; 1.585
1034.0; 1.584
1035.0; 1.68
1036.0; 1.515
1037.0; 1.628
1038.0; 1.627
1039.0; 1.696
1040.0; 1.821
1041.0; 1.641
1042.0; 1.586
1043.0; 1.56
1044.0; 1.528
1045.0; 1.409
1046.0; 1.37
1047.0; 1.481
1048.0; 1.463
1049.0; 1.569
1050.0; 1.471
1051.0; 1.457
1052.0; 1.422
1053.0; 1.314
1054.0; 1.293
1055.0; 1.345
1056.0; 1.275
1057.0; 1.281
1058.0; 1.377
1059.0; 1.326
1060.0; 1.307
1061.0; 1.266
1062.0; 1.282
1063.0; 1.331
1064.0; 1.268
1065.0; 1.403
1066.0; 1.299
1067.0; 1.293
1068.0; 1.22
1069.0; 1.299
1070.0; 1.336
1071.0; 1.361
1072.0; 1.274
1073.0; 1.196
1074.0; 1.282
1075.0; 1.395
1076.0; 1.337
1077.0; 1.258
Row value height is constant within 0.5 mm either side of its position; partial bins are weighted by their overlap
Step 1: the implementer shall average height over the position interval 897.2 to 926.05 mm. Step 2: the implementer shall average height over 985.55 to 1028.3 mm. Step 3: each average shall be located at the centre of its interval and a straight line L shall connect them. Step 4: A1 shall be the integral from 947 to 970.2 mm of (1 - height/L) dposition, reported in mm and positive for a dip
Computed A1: 4.44 mm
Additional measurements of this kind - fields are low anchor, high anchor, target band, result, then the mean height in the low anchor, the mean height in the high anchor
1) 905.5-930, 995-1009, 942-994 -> 7.0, 0.921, 1.22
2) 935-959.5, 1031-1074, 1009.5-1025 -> 2.9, 0.891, 1.42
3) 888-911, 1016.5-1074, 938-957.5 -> 2.0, 0.827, 1.35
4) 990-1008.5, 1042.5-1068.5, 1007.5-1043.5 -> 0.7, 1.25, 1.37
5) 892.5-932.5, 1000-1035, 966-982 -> 2.5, 0.898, 1.18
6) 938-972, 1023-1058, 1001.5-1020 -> 2.5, 0.87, 1.46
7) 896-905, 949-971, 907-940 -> -4.5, 0.832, 0.826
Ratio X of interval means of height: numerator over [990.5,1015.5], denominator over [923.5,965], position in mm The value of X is 1.3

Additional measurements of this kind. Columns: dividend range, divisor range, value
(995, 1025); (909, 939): 1.17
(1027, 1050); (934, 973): 1.76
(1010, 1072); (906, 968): 1.47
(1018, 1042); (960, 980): 1.58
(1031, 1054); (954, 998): 1.53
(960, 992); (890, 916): 1.17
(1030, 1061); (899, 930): 1.64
